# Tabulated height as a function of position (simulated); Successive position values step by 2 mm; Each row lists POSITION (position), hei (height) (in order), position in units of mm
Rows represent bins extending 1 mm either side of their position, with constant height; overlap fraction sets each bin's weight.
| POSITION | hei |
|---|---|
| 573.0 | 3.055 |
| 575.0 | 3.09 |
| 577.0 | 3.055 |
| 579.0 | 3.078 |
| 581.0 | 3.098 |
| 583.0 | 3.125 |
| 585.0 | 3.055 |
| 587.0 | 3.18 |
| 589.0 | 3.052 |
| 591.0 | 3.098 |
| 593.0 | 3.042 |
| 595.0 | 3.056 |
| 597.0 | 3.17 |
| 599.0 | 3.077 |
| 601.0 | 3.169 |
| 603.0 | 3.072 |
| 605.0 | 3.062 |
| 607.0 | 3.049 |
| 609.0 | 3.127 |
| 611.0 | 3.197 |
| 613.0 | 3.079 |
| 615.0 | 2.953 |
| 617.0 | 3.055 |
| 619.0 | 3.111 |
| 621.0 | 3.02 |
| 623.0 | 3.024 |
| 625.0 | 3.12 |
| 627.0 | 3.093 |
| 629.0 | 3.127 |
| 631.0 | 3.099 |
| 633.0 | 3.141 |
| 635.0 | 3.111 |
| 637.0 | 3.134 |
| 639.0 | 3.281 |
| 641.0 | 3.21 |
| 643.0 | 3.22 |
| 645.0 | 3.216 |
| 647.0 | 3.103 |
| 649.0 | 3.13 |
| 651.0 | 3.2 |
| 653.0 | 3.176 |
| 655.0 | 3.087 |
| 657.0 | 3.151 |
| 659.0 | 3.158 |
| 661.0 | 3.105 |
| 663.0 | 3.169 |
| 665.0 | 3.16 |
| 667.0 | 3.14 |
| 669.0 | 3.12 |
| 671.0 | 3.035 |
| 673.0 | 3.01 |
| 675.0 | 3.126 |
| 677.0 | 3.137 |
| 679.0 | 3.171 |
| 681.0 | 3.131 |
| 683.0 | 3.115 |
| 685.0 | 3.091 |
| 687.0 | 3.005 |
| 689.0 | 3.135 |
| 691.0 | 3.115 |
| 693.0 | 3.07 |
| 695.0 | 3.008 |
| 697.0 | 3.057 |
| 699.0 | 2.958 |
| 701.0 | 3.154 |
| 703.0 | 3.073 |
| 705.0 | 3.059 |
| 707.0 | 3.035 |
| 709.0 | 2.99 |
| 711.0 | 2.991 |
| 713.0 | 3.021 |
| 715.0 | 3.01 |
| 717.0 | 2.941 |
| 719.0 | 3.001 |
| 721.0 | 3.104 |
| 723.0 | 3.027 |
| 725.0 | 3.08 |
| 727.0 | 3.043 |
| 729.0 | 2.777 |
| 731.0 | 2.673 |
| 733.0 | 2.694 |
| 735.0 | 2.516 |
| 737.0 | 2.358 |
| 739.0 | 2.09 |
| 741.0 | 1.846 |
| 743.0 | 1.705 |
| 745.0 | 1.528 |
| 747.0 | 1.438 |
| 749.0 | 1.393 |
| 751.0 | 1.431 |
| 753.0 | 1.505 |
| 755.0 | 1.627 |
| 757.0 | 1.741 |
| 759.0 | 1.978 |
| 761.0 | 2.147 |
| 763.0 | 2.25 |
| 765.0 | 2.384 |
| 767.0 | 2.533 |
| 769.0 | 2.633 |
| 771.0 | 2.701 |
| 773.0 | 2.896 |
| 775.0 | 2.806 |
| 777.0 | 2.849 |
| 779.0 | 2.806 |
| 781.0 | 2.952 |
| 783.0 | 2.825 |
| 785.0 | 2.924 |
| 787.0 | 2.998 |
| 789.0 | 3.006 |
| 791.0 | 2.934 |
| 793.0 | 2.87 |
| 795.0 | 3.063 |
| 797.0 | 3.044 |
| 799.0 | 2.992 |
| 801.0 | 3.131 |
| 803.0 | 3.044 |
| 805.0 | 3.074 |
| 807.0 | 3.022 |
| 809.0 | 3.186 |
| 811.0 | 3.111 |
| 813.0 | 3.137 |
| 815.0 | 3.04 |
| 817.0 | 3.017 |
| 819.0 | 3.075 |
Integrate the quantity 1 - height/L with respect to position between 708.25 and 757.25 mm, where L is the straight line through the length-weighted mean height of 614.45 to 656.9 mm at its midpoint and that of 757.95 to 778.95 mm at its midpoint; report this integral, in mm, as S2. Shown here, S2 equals 5.73 mm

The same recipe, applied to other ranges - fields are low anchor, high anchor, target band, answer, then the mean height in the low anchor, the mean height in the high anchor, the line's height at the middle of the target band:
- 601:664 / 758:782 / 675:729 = -3.94 mm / 3.12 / 2.58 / 2.85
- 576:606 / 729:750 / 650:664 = -2.74 mm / 3.09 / 2.06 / 2.63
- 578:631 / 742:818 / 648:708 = -4.83 mm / 3.09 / 2.57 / 2.87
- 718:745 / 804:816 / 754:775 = 3.63 mm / 2.57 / 3.1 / 2.79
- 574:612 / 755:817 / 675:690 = -0.81 mm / 3.1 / 2.79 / 2.95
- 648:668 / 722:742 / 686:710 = -1.67 mm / 3.15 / 2.61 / 2.86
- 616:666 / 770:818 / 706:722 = 0.25 mm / 3.14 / 2.98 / 3.06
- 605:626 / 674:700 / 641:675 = -0.63 mm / 3.07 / 3.09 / 3.08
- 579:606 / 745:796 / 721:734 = -1.63 mm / 3.1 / 2.41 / 2.58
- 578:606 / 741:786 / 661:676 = -2.23 mm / 3.1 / 2.22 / 2.71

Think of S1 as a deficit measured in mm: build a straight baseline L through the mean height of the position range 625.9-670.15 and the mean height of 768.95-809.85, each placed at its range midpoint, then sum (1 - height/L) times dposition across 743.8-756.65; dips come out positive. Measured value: 6.4 mm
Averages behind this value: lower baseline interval 3.15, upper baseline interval 2.95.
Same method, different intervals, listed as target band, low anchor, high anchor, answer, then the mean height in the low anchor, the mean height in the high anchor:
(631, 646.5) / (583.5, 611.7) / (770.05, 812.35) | -0.5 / 3.1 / 2.97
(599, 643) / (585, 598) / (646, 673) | 0.0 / 3.1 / 3.13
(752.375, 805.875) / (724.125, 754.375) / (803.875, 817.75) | 0.3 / 2.13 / 3.08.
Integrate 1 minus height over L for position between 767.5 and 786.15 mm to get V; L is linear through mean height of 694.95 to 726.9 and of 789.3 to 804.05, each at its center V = 1.24 mm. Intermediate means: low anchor 3.03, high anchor 3.01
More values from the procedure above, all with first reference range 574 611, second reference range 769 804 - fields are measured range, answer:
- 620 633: -0.09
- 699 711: -0.21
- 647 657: -0.33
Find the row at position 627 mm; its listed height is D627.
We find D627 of 3.093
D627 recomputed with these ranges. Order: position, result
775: 2.806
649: 3.13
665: 3.16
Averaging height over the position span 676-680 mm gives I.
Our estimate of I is 3.15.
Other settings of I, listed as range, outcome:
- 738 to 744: 1.88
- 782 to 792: 2.94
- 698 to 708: 3.06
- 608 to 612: 3.16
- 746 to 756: 1.48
